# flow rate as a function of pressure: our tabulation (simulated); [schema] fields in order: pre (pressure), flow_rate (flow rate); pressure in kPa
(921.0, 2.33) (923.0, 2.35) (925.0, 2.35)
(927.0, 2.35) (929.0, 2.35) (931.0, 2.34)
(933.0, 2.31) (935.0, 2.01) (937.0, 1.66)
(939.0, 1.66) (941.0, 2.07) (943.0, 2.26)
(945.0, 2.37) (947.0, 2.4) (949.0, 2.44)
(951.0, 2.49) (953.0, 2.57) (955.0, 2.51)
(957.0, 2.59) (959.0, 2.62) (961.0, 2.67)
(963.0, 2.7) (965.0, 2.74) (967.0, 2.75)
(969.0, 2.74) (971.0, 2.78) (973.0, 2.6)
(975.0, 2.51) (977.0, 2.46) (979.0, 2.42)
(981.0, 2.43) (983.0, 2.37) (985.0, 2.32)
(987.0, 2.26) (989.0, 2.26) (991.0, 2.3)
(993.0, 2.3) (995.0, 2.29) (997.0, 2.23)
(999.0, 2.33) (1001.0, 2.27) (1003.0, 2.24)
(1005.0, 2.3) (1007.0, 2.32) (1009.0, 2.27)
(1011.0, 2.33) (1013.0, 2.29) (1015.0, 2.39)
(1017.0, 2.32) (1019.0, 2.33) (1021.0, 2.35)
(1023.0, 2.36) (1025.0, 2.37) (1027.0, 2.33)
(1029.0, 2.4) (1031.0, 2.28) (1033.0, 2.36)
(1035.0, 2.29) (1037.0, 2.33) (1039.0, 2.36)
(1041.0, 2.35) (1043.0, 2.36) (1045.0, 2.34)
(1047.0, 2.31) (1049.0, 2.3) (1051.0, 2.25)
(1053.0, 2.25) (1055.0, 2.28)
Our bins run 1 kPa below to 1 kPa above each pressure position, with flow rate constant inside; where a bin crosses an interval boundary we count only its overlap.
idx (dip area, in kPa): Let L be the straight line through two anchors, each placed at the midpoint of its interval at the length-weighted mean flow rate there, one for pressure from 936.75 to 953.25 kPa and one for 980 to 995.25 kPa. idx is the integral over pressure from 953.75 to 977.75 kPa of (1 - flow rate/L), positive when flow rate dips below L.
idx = -3.9 kPa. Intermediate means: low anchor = 2.22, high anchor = 2.32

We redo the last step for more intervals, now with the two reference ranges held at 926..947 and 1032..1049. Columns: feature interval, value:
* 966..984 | -2.79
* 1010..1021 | -0.20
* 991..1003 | -0.13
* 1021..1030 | -0.21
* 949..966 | -3.21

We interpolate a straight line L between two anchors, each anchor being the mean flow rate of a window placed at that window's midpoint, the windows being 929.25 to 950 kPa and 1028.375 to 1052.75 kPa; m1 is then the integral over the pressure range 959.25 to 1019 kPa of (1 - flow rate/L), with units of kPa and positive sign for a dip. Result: -4.90 kPa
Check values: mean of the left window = 2.16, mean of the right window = 2.32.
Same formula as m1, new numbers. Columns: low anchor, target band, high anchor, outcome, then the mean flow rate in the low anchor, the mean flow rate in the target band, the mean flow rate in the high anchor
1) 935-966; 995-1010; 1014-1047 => 0.46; 2.37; 2.28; 2.34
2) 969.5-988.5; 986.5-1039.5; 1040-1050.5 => 1.77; 2.46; 2.31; 2.33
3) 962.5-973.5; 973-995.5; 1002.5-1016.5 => 1.70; 2.72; 2.37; 2.31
